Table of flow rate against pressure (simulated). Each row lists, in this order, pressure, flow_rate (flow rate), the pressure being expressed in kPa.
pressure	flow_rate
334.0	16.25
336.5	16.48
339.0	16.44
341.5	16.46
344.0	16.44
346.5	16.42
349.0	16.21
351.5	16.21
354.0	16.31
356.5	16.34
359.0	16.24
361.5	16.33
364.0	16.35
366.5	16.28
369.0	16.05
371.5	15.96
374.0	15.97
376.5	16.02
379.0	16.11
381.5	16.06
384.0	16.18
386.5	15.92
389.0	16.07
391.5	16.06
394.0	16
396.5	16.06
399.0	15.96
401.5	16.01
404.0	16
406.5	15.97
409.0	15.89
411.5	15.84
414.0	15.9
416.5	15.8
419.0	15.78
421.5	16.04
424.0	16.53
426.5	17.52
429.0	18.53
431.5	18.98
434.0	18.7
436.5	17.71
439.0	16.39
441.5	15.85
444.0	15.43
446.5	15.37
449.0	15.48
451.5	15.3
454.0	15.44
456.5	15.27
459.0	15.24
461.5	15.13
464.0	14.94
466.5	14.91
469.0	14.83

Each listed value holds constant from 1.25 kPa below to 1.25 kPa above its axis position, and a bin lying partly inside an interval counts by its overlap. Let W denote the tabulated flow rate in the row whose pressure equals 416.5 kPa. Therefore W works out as 15.8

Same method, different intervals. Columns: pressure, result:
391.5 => 16.06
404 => 16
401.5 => 16.01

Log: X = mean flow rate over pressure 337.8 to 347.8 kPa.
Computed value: 16.4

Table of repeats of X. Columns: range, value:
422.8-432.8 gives 17.9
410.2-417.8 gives 15.8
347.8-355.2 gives 16.2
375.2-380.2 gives 16.1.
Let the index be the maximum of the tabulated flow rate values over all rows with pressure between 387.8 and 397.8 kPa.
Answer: 16.07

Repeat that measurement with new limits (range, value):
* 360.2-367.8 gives 16.35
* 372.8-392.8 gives 16.18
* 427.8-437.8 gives 18.98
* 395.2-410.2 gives 16.06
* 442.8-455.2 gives 15.48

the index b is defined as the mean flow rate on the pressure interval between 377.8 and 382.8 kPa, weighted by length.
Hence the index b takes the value 16.1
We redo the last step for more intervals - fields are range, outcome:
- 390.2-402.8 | 16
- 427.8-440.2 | 18.1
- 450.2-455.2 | 15.4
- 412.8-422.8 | 15.9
